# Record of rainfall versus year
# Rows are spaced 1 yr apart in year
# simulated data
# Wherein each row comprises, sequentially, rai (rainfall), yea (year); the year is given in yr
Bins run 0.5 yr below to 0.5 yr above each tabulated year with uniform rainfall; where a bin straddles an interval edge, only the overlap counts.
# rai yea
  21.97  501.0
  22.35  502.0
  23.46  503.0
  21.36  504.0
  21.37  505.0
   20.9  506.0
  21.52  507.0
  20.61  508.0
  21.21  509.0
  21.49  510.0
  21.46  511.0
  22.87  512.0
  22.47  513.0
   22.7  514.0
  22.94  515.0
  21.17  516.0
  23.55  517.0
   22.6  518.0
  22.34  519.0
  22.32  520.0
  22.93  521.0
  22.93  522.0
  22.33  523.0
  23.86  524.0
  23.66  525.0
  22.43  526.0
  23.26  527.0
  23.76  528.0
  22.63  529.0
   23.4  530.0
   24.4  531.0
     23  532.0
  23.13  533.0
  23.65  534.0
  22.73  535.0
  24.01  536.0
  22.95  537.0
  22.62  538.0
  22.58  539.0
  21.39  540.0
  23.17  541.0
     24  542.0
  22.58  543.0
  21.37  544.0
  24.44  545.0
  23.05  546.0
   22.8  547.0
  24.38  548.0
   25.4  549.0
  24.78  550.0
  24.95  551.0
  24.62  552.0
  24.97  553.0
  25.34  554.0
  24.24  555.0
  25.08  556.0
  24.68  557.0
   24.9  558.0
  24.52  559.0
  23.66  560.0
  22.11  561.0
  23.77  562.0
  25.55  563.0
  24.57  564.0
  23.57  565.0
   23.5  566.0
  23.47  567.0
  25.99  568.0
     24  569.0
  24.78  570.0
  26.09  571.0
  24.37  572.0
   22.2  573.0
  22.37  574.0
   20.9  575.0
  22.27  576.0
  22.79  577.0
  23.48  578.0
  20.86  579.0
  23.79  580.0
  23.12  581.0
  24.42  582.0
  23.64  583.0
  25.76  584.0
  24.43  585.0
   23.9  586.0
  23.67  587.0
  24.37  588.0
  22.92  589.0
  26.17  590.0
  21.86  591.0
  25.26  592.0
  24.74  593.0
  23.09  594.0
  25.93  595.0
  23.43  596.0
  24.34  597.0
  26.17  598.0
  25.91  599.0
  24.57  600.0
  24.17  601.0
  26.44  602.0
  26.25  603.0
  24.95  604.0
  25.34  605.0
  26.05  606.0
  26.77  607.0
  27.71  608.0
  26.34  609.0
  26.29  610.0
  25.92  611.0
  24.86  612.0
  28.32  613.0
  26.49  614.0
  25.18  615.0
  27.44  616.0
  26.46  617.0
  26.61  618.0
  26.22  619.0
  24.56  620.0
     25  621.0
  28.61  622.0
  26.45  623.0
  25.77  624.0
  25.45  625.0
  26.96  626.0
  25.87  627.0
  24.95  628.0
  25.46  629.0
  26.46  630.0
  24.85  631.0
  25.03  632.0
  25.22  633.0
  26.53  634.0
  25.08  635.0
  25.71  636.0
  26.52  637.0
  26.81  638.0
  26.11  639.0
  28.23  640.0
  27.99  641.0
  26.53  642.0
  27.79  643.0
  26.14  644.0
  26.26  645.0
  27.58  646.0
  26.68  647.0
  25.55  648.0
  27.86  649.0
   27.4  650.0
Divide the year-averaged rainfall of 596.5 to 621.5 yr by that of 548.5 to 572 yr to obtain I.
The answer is 1.1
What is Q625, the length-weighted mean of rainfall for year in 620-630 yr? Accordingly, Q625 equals 26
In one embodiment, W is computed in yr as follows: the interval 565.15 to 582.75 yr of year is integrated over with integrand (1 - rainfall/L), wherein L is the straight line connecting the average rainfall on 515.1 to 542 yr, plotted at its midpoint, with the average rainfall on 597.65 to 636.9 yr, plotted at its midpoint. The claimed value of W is 0.76 yr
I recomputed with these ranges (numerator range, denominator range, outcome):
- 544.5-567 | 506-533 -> 1.08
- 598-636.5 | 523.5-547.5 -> 1.12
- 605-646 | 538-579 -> 1.11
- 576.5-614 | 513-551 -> 1.07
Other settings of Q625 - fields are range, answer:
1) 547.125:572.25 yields 24.5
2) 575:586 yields 23.4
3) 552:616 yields 24.6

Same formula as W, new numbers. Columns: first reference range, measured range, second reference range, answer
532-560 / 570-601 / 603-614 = 1.76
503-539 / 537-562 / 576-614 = -0.37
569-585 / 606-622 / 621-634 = -0.70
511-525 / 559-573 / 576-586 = -0.52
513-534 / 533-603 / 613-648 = 1.14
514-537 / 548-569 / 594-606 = -0.43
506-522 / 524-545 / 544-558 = 0.27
